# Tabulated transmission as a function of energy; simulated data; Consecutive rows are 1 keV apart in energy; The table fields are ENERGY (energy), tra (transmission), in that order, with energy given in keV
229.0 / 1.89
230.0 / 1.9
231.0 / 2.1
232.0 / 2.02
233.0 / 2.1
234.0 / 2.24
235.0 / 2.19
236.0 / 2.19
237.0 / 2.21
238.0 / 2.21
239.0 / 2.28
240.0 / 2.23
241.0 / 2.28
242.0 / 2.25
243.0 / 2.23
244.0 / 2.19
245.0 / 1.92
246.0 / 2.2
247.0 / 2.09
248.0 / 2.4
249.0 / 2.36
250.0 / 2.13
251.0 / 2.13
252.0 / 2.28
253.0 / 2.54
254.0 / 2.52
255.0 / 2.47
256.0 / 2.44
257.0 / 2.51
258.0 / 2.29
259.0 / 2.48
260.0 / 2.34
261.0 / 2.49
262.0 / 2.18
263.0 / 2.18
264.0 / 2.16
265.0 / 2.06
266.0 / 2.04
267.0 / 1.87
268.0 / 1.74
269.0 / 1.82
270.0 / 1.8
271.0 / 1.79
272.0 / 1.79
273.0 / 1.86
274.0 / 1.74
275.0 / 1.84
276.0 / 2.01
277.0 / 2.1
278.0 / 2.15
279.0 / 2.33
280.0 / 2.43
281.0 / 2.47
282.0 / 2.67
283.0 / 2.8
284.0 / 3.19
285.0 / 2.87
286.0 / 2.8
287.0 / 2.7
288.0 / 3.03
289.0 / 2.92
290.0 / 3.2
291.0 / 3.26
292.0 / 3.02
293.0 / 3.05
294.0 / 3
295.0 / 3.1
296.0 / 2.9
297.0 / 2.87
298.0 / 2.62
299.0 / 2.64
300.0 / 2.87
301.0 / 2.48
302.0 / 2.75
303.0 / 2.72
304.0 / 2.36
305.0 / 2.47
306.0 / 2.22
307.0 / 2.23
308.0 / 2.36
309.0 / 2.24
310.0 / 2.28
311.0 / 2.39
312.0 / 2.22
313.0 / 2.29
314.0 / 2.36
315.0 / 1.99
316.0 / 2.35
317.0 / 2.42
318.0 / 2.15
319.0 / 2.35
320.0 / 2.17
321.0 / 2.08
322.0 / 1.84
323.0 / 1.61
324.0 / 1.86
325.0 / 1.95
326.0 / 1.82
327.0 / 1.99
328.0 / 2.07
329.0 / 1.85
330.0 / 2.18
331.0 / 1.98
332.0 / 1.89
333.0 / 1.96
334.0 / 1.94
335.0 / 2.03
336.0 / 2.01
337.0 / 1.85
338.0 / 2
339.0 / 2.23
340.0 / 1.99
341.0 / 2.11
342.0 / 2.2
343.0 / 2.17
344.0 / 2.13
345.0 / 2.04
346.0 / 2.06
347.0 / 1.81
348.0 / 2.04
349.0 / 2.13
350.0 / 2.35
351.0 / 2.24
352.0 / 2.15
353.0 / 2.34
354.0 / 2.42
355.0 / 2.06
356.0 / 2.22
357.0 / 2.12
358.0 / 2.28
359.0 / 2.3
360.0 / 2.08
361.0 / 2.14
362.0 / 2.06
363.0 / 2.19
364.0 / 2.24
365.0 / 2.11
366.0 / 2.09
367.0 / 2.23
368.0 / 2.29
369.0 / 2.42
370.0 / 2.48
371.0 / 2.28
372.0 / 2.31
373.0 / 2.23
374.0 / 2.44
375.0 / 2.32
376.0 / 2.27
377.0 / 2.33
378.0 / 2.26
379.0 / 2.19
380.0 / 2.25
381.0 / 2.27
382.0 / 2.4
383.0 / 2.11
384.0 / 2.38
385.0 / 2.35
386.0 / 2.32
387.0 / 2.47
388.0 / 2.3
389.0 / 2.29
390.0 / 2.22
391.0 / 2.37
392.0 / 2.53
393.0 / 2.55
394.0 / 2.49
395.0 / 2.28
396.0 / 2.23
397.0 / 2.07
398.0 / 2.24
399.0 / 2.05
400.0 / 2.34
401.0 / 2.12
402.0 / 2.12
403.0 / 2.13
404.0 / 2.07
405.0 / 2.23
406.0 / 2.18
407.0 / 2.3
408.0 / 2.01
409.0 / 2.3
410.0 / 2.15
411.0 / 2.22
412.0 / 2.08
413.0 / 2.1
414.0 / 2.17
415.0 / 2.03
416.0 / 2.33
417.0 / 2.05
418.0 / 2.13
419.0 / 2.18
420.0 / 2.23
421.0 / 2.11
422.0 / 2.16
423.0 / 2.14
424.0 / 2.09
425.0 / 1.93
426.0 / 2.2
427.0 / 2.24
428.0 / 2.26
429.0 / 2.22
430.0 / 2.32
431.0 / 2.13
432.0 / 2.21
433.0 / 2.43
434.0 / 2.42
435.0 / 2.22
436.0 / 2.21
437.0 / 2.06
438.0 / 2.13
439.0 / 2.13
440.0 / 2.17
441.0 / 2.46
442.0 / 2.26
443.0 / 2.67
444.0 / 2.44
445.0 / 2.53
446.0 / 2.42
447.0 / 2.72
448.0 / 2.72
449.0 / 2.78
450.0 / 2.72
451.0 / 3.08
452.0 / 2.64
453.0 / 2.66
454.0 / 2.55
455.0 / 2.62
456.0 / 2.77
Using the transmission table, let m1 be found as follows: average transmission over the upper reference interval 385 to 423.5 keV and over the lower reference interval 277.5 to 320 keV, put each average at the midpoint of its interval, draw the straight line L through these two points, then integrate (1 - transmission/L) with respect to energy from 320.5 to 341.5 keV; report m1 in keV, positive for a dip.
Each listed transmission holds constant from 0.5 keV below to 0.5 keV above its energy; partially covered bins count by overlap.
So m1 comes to 4.40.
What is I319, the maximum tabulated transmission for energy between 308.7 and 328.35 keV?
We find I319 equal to 2.42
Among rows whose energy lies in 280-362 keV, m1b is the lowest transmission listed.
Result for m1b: 1.61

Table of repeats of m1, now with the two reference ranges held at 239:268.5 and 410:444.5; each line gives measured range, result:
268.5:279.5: 1.5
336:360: 0.9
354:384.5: -0.4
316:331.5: 1.4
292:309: -3.3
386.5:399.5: -0.6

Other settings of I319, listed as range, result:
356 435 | 2.55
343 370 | 2.48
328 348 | 2.23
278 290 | 3.2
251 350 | 3.26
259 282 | 2.67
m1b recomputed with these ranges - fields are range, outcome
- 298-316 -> 1.99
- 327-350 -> 1.81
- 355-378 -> 2.06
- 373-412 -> 2.01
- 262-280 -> 1.74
